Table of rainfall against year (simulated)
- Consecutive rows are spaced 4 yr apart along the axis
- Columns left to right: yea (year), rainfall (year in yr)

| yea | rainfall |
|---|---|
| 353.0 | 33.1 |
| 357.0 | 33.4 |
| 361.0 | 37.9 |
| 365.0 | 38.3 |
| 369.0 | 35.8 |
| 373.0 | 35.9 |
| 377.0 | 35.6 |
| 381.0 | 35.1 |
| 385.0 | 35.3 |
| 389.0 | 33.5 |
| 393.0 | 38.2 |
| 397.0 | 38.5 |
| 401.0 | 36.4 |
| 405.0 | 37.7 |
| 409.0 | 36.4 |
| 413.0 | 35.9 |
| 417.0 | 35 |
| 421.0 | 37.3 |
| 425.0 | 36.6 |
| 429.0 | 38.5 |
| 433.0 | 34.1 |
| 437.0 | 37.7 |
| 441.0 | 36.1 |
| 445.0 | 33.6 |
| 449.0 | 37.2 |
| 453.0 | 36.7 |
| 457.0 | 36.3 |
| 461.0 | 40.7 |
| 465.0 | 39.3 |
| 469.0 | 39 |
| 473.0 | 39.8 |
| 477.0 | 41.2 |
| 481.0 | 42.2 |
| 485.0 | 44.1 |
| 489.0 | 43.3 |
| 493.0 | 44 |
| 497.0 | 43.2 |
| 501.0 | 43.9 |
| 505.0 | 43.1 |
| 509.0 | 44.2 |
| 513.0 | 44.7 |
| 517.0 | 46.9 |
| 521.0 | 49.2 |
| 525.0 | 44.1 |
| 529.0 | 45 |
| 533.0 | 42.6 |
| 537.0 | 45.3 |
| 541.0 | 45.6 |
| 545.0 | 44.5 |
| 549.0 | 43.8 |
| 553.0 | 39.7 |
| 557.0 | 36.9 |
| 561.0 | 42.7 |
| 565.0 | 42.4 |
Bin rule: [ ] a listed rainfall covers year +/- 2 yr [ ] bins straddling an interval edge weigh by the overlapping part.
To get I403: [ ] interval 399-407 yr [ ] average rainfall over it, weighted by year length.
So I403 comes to 37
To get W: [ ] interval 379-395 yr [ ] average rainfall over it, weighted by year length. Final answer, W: 35.5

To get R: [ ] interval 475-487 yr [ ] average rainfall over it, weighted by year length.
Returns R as 42.5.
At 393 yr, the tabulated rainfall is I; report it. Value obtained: 38.2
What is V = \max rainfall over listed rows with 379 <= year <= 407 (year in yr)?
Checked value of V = 38.5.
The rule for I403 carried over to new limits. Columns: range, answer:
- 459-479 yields 40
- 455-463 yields 38.5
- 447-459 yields 36.7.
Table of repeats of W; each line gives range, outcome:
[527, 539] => 44.3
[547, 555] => 41.8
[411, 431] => 36.7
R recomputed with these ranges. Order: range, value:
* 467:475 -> 39.4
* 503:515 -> 44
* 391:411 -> 37.4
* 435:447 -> 35.8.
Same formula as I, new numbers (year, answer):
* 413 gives 35.9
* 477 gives 41.2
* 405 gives 37.7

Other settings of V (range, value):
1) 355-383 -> 38.3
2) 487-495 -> 44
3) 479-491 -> 44.1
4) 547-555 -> 43.8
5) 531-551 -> 45.6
